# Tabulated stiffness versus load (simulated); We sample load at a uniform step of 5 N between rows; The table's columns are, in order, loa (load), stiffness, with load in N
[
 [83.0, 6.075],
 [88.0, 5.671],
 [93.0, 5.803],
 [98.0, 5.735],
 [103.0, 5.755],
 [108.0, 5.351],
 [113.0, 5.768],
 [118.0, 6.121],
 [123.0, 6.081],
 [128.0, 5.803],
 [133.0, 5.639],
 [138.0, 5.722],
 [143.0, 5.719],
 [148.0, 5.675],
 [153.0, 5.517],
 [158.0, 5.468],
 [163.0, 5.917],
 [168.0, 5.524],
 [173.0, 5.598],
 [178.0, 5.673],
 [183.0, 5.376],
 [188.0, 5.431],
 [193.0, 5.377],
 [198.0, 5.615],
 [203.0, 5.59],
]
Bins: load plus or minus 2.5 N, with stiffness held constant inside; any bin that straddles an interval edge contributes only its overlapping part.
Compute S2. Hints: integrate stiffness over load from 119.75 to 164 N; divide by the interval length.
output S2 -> 5.73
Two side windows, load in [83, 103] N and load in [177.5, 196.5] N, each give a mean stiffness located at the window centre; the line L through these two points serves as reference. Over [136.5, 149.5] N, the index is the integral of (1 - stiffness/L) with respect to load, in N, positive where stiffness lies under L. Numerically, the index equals -0.2 N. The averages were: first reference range 5.78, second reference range 5.45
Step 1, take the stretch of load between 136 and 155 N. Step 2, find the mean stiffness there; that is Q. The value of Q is 5.66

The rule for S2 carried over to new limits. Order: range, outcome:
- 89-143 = 5.77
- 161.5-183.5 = 5.63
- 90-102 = 5.76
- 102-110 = 5.53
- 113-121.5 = 6.01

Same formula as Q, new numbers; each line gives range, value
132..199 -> 5.59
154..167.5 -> 5.65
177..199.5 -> 5.48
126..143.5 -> 5.72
